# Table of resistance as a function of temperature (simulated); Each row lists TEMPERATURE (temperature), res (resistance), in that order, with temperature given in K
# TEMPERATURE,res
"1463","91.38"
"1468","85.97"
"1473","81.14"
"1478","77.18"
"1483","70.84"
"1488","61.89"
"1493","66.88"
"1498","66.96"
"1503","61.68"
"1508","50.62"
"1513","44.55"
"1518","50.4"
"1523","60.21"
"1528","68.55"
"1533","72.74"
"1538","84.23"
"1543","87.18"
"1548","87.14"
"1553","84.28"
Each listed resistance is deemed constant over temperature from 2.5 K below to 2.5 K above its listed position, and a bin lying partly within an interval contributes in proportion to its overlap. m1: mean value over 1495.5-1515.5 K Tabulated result 56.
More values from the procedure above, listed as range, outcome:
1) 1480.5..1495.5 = 66.5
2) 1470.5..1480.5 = 79.2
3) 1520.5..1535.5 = 67.2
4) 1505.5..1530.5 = 54.9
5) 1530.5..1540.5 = 78.5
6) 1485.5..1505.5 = 64.4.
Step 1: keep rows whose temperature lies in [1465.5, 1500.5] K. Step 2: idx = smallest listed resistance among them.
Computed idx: 61.89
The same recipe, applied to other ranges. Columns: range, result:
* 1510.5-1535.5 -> 44.55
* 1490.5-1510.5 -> 50.62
